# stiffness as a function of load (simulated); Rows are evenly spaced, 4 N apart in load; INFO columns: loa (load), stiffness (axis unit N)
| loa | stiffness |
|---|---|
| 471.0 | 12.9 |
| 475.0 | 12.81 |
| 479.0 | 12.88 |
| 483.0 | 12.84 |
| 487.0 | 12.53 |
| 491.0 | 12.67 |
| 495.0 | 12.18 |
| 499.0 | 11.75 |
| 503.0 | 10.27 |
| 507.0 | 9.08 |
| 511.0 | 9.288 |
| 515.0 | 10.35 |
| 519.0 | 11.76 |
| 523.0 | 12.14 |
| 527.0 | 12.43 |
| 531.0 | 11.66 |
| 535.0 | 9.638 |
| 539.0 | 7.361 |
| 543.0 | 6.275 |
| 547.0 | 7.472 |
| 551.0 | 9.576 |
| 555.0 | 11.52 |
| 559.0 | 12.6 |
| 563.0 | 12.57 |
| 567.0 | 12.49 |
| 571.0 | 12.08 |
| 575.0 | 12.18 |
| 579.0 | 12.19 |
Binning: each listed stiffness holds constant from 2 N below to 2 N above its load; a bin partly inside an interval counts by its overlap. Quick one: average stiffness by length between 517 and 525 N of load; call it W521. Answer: 11.9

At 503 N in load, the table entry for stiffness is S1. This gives 10.27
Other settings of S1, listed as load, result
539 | 7.361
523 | 12.14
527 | 12.43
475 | 12.81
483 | 12.84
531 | 11.66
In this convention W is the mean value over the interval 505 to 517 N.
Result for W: 9.57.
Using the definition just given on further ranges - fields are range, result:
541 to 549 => 6.87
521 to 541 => 10.6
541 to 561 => 9.49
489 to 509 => 11.2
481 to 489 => 12.7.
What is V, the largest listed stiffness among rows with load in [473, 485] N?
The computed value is 12.88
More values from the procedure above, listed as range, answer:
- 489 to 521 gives 12.67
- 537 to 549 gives 7.472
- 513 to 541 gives 12.43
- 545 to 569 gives 12.6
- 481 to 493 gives 12.84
